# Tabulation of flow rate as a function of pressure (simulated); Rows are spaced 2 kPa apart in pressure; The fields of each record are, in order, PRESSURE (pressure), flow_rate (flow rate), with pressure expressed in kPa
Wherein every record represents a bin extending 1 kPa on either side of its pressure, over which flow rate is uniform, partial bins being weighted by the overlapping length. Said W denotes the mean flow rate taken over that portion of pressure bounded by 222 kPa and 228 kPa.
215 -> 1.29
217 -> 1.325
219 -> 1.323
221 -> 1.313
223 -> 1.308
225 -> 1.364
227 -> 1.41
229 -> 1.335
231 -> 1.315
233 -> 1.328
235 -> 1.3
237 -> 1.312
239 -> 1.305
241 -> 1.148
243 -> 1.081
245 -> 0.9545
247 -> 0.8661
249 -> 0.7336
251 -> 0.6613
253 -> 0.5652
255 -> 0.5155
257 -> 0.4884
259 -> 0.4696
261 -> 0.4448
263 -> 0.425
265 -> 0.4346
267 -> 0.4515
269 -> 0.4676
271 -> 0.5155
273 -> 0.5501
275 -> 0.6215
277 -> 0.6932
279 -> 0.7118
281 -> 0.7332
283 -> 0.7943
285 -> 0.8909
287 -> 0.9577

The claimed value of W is 1.36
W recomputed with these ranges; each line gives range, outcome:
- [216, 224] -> 1.32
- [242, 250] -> 0.909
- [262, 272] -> 0.459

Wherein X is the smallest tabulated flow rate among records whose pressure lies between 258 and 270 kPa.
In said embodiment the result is 0.425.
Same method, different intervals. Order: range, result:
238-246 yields 0.9545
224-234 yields 1.315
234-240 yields 1.3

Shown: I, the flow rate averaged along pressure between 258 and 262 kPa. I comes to 0.457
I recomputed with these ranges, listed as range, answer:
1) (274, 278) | 0.657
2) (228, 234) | 1.33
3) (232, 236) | 1.31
